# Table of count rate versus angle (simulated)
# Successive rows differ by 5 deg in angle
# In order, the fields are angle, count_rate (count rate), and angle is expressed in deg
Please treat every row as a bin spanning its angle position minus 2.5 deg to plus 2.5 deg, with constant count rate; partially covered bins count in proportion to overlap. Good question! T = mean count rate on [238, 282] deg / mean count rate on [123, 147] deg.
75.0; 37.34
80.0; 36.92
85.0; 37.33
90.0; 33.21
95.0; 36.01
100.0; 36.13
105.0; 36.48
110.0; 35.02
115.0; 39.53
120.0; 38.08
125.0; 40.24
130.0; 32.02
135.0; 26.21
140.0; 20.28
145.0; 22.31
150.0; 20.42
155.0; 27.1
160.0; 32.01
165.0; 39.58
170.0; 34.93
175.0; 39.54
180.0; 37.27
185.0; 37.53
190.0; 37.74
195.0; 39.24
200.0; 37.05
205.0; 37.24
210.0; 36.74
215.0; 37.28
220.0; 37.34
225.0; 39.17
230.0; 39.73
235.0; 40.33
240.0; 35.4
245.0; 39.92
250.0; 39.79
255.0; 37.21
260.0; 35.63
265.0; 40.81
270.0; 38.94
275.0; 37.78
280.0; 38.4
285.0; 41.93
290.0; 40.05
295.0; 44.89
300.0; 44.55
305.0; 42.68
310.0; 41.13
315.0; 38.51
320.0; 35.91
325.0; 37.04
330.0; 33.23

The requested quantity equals 1.36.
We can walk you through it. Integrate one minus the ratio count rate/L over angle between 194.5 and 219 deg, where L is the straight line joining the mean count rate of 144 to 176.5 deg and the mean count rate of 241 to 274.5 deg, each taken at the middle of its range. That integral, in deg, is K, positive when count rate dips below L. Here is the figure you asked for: -2.0 deg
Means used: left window 31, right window 38.5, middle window 37.4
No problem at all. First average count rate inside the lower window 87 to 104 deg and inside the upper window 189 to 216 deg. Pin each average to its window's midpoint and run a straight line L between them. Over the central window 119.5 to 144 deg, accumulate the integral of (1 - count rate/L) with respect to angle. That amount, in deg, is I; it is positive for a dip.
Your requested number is 3.9 deg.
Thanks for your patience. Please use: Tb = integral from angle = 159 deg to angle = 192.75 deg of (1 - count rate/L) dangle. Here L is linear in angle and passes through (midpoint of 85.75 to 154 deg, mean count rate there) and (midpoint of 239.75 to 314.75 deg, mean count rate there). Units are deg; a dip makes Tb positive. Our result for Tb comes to -2.2 deg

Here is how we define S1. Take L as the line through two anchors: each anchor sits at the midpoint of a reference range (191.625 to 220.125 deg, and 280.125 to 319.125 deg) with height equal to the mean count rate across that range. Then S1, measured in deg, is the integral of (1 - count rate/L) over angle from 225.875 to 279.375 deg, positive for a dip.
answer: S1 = 1.2 deg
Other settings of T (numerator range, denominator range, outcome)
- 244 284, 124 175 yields 1.30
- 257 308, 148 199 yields 1.17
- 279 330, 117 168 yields 1.34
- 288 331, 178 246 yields 1.05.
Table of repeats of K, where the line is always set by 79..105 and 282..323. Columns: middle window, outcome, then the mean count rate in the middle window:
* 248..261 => 0.73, 37.7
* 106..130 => -0.59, 37.5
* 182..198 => 0.10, 38.1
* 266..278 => 0.50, 38.7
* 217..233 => 0.19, 38.8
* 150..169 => 3.13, 31.4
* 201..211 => 0.44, 37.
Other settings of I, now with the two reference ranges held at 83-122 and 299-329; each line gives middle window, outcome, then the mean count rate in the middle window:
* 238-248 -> 0.1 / 37.9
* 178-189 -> 0.0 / 37.5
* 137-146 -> 3.8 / 21.4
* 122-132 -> 0.1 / 36.4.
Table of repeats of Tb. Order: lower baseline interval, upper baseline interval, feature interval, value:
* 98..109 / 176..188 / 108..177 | 9.4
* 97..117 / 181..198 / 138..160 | 8.1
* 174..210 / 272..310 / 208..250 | 0.9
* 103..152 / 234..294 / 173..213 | -3.3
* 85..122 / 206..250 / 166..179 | 0.0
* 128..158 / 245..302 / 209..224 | -1.8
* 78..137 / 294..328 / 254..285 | 0.7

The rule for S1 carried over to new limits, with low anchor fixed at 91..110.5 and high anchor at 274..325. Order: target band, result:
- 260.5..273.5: 0.2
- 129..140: 3.0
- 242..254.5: 0.0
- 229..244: 0.2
